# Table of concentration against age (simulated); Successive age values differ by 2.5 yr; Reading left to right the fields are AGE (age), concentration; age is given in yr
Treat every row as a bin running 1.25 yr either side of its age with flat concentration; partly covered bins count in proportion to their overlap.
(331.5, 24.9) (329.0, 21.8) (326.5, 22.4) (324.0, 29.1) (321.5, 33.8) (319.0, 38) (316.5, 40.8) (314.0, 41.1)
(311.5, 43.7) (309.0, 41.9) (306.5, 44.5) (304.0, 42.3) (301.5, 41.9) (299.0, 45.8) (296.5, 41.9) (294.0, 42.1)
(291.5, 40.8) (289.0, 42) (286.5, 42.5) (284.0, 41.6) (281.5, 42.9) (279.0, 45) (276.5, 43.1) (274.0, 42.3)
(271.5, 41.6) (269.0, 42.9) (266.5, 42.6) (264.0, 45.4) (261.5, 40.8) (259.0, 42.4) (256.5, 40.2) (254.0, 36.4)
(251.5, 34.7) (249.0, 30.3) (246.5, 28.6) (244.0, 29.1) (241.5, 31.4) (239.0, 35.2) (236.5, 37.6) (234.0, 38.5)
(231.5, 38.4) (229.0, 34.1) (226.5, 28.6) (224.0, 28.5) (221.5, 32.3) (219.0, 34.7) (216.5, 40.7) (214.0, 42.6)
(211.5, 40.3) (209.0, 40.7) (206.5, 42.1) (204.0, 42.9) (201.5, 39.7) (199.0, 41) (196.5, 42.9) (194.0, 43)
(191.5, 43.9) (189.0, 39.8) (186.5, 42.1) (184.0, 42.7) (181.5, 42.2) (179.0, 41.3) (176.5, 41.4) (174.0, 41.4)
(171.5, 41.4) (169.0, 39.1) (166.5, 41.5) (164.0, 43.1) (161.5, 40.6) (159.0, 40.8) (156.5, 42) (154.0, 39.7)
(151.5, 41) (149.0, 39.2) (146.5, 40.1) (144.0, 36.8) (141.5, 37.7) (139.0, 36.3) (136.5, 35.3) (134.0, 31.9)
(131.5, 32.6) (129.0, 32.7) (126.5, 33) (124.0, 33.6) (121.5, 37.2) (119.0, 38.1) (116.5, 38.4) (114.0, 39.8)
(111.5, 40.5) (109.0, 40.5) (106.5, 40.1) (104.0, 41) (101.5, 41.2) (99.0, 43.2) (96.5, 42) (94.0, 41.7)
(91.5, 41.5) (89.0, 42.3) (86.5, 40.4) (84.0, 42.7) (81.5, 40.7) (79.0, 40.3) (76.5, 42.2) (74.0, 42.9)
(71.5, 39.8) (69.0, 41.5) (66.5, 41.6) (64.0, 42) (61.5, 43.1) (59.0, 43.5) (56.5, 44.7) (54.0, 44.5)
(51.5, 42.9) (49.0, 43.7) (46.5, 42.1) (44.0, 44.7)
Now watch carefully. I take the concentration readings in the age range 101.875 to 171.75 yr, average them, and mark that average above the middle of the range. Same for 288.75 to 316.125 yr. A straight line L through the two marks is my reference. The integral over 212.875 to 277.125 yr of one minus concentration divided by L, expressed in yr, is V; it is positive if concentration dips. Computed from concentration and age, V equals 6.45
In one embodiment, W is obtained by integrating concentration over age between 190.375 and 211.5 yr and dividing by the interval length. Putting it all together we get 41.9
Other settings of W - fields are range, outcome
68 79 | 41.5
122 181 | 38.4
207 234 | 36.4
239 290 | 39.2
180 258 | 37.6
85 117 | 41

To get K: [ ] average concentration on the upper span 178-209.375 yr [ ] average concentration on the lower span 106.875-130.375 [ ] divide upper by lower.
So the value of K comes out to 1.1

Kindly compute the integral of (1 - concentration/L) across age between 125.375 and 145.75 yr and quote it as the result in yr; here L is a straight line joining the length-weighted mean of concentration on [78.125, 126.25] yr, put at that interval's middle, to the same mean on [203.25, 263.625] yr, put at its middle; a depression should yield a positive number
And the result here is 2.3 yr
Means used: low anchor 40.1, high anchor 36.4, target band 34.7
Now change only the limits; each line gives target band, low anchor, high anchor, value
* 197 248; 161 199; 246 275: 5.1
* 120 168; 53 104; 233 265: 2.5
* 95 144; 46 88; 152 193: 5.0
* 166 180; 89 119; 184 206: 0.2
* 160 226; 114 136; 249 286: -4.2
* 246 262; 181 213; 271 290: 2.3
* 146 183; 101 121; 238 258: -3.7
